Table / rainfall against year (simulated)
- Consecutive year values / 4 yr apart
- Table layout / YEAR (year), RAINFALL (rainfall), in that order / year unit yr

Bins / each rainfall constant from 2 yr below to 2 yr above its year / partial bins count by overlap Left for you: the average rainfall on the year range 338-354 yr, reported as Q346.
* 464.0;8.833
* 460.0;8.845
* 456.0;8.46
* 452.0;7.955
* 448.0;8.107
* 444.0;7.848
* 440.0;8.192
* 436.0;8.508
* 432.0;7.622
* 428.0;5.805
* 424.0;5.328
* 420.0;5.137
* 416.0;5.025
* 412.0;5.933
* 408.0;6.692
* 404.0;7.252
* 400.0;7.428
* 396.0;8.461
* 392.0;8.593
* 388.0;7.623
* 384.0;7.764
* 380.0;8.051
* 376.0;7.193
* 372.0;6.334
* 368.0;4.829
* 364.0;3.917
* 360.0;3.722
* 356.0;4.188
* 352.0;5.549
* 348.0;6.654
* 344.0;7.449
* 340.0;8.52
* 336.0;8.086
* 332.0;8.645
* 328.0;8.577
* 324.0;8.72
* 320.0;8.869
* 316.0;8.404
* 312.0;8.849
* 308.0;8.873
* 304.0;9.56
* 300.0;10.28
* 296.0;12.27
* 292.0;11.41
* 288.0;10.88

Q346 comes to 7.04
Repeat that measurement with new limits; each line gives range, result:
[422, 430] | 5.57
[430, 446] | 8.04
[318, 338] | 8.58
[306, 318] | 8.71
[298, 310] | 9.57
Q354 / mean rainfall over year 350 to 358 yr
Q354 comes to 4.87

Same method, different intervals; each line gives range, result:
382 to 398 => 8.11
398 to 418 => 6.47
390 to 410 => 7.69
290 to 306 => 10.9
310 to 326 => 8.71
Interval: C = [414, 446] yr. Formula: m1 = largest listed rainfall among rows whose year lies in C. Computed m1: 8.508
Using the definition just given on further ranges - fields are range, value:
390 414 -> 8.593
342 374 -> 7.449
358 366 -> 3.917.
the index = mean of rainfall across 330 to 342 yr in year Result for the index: 8.42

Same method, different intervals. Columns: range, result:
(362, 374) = 5.03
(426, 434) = 6.71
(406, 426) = 5.62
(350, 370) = 4.44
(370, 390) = 7.39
